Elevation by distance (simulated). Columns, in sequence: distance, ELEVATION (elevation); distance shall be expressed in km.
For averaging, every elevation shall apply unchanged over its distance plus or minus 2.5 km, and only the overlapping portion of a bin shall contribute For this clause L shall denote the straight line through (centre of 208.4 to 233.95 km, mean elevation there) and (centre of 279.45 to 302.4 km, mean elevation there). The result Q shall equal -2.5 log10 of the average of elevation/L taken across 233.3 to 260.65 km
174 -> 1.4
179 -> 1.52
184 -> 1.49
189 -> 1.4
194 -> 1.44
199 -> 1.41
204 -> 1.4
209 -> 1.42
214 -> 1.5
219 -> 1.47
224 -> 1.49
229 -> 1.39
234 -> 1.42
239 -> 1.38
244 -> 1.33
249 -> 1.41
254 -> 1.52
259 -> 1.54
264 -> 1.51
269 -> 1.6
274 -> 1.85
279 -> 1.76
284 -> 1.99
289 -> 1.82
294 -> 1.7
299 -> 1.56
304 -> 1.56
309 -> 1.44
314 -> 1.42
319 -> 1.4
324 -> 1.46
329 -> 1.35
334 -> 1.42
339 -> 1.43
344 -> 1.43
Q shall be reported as 0.10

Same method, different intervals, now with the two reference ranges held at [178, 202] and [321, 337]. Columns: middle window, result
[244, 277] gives -0.09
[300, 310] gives -0.08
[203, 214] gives 0.01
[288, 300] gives -0.19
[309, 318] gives -0.01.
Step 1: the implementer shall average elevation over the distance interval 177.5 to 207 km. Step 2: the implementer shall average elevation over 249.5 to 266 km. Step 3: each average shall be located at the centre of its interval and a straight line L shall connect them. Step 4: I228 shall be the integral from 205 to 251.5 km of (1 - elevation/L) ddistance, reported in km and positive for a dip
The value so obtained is 1.7 km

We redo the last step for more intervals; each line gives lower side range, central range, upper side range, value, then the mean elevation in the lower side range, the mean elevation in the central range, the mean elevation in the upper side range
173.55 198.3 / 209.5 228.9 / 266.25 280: 1.1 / 1.45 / 1.47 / 1.73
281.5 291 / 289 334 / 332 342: 4.5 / 1.91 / 1.5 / 1.43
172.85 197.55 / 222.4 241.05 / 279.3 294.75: 2.4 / 1.45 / 1.42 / 1.84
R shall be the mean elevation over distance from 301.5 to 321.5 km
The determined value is 1.46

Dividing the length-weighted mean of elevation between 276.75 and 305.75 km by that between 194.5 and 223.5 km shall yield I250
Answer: 1.2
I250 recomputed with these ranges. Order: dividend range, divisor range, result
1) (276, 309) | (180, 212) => 1.19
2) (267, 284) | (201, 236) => 1.23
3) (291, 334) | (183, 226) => 1.03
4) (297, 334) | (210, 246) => 1.02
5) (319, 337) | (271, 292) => 0.76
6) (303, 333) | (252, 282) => 0.87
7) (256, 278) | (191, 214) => 1.14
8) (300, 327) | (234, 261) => 1.02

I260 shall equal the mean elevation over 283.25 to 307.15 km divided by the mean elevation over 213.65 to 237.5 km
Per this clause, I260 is 1.17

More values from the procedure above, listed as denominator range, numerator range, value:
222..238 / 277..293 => 1.29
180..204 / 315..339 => 0.98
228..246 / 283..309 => 1.22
